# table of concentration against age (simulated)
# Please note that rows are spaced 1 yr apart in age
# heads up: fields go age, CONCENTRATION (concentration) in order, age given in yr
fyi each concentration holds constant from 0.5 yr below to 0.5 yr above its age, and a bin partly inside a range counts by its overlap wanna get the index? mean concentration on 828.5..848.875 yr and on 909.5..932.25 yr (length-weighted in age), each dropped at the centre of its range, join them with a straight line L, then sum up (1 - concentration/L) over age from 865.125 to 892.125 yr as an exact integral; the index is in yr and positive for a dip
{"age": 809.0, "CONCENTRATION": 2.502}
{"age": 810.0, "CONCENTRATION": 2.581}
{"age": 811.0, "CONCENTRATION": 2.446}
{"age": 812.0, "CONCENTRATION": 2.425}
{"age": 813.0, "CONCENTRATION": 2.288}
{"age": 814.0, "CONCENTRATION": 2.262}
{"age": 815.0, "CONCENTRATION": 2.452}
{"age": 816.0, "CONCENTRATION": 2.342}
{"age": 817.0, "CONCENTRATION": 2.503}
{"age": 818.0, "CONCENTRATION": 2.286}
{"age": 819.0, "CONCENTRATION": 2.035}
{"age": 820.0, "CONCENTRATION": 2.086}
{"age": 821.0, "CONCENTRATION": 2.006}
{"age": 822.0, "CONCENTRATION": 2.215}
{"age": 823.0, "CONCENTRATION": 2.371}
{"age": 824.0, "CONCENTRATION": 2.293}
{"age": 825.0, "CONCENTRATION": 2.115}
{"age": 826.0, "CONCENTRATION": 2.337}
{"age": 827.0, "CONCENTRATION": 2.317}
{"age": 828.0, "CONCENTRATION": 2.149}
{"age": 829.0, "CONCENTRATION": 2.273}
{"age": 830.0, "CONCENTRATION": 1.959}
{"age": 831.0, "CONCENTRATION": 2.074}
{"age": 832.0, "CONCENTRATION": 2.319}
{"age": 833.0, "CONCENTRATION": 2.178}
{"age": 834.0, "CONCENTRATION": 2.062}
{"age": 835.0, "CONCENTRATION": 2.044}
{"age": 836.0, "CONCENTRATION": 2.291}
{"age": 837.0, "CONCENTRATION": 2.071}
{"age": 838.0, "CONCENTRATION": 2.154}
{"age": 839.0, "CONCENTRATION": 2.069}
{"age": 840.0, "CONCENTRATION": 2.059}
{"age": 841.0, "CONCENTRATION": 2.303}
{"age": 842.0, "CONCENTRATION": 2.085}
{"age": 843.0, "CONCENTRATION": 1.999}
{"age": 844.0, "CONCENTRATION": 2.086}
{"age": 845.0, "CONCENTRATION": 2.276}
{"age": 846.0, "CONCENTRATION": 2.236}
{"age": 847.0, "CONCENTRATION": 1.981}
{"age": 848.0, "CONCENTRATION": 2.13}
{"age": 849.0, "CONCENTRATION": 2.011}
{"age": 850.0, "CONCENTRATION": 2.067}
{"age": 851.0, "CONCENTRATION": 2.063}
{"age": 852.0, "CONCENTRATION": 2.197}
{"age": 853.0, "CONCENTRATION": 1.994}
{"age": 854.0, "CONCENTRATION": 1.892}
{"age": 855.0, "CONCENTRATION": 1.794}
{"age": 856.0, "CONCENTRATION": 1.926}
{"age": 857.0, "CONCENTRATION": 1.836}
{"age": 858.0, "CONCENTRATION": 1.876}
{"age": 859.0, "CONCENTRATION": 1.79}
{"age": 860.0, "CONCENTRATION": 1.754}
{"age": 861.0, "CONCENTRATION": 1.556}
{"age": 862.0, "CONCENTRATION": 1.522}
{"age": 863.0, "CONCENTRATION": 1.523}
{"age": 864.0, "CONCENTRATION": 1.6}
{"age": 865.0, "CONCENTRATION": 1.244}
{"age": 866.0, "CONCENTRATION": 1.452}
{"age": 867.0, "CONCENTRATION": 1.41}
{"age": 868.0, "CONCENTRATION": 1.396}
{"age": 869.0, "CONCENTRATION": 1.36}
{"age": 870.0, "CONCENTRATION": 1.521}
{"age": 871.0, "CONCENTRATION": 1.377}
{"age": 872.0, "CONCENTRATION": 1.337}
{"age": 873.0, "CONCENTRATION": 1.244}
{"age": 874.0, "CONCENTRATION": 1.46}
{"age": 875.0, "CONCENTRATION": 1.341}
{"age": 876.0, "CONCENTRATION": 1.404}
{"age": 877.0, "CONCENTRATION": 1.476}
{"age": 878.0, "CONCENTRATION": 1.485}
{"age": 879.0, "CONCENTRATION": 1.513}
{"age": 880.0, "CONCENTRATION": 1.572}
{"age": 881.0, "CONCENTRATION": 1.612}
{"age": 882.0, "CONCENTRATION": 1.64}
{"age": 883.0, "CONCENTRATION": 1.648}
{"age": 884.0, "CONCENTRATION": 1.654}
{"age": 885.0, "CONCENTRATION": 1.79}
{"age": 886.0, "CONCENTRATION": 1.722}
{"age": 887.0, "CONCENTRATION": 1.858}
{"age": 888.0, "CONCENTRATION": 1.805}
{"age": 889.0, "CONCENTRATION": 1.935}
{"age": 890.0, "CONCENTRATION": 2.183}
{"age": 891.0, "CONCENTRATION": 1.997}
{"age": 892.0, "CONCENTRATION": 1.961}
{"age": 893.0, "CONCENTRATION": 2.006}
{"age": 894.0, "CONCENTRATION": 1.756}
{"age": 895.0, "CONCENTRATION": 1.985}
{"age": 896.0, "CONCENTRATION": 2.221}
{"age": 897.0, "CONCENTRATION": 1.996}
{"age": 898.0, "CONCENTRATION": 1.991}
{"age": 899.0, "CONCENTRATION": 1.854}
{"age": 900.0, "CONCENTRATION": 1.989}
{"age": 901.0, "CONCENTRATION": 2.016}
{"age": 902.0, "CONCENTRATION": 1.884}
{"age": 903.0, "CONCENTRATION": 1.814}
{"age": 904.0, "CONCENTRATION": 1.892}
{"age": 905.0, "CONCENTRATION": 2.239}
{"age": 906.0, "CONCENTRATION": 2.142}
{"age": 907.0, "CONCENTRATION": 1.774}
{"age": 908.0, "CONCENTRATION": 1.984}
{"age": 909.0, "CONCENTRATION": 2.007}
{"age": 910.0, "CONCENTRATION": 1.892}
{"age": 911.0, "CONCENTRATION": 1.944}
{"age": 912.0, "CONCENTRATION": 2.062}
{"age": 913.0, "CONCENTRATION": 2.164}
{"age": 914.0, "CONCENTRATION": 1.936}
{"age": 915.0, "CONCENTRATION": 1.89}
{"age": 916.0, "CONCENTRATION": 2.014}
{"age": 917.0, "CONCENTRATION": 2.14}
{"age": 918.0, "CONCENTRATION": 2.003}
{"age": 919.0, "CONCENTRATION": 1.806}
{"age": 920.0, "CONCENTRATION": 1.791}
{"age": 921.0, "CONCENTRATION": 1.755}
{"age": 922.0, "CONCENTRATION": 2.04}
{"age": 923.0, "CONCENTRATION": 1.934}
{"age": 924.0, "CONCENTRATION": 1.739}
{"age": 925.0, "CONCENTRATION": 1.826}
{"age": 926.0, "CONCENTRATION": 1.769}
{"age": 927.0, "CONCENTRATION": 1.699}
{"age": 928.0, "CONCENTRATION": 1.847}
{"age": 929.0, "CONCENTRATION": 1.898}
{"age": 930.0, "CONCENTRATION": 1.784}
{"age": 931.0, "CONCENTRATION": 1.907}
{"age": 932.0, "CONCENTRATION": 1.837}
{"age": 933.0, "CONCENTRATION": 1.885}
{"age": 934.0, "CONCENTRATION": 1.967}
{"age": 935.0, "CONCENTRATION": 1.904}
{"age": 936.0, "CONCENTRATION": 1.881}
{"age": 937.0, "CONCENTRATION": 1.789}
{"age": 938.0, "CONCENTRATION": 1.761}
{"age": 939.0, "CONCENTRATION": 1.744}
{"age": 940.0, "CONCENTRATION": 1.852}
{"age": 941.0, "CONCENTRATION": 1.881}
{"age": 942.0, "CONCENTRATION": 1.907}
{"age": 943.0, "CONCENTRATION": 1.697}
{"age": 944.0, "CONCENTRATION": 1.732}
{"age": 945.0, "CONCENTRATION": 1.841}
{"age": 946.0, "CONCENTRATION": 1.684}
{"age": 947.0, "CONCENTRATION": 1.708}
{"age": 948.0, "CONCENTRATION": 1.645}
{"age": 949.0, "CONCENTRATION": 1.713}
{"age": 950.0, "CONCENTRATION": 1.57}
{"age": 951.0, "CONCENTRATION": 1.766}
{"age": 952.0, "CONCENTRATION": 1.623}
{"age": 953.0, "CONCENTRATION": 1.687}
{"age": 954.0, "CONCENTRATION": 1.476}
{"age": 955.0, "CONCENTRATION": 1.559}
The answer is 5.7 yr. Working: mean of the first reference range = 2.13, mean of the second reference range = 1.9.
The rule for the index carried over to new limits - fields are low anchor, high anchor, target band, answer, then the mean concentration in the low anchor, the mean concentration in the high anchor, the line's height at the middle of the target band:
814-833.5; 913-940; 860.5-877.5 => 5.3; 2.23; 1.87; 2.07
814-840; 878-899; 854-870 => 3.1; 2.2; 1.83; 1.99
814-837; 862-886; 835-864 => -1.9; 2.21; 1.49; 1.85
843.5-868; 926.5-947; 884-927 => -2.5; 1.83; 1.82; 1.83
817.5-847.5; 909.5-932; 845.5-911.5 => 7.8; 2.16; 1.9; 2.02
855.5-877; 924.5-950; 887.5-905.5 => -3.7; 1.52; 1.8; 1.64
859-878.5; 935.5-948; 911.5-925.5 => -2.2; 1.45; 1.78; 1.68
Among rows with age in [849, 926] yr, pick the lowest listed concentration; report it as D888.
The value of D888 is 1.244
